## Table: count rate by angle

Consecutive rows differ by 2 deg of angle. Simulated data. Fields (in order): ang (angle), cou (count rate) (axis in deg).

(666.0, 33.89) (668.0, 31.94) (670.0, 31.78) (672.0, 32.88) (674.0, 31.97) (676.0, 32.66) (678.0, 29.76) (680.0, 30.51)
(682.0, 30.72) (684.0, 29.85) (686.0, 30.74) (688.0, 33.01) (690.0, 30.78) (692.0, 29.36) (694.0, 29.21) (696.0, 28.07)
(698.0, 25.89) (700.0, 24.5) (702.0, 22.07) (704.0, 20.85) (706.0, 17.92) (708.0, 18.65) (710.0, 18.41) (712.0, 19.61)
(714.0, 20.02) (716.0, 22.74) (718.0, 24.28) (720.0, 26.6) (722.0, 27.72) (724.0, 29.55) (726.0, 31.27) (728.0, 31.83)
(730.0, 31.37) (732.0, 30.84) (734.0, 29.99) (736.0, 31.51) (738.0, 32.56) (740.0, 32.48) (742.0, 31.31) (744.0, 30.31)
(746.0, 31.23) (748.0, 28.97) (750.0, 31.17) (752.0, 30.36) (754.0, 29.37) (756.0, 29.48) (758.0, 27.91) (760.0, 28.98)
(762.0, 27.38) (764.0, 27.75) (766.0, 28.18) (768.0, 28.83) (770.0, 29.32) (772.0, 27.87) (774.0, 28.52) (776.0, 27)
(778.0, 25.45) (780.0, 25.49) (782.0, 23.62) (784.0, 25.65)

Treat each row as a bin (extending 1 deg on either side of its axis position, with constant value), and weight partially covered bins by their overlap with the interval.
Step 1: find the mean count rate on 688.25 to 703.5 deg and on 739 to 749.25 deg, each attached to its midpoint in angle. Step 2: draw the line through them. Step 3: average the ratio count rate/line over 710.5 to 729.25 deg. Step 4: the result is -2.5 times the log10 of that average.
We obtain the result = 0.13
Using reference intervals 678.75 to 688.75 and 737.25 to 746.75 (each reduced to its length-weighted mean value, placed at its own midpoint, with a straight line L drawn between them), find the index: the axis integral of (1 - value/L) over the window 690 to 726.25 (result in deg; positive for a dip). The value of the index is 8.0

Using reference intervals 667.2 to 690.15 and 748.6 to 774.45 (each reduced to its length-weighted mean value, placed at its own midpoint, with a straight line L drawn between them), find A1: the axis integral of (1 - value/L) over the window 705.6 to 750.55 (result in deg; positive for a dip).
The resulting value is 3.51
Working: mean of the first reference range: 31.4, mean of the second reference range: 28.9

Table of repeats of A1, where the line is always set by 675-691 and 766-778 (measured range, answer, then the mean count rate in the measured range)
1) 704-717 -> 4.5 deg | 19.7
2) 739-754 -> -1.0 deg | 30.7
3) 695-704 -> 1.7 deg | 24.7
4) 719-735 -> -0.2 deg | 29.9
